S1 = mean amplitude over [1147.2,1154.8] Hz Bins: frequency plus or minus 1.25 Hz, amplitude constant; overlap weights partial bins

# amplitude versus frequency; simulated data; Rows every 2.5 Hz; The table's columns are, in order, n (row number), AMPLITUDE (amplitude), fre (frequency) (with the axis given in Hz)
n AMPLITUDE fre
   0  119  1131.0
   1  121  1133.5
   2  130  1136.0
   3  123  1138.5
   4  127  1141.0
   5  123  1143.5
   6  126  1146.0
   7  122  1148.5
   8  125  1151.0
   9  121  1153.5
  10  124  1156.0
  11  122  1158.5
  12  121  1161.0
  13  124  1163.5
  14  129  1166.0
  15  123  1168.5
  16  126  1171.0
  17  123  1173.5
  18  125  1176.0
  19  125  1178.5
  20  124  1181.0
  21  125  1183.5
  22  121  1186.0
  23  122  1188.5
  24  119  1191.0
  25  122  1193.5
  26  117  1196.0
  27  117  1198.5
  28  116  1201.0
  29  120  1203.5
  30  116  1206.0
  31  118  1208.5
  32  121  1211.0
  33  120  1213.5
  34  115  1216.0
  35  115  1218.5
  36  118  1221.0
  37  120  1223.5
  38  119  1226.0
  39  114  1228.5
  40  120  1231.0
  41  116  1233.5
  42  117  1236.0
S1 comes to 123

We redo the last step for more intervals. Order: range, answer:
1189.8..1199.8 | 119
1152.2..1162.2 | 122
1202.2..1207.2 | 118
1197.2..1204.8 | 118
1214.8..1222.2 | 116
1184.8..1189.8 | 121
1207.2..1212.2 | 119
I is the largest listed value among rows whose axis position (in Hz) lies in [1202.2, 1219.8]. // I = 121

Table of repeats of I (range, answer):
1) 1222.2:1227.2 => 120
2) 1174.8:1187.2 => 125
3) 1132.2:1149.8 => 130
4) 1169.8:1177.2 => 126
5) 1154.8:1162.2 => 124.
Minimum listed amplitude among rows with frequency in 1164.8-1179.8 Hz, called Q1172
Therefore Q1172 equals 123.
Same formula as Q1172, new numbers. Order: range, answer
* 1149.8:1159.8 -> 121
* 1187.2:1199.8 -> 117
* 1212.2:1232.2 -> 114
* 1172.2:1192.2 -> 119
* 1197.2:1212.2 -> 116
